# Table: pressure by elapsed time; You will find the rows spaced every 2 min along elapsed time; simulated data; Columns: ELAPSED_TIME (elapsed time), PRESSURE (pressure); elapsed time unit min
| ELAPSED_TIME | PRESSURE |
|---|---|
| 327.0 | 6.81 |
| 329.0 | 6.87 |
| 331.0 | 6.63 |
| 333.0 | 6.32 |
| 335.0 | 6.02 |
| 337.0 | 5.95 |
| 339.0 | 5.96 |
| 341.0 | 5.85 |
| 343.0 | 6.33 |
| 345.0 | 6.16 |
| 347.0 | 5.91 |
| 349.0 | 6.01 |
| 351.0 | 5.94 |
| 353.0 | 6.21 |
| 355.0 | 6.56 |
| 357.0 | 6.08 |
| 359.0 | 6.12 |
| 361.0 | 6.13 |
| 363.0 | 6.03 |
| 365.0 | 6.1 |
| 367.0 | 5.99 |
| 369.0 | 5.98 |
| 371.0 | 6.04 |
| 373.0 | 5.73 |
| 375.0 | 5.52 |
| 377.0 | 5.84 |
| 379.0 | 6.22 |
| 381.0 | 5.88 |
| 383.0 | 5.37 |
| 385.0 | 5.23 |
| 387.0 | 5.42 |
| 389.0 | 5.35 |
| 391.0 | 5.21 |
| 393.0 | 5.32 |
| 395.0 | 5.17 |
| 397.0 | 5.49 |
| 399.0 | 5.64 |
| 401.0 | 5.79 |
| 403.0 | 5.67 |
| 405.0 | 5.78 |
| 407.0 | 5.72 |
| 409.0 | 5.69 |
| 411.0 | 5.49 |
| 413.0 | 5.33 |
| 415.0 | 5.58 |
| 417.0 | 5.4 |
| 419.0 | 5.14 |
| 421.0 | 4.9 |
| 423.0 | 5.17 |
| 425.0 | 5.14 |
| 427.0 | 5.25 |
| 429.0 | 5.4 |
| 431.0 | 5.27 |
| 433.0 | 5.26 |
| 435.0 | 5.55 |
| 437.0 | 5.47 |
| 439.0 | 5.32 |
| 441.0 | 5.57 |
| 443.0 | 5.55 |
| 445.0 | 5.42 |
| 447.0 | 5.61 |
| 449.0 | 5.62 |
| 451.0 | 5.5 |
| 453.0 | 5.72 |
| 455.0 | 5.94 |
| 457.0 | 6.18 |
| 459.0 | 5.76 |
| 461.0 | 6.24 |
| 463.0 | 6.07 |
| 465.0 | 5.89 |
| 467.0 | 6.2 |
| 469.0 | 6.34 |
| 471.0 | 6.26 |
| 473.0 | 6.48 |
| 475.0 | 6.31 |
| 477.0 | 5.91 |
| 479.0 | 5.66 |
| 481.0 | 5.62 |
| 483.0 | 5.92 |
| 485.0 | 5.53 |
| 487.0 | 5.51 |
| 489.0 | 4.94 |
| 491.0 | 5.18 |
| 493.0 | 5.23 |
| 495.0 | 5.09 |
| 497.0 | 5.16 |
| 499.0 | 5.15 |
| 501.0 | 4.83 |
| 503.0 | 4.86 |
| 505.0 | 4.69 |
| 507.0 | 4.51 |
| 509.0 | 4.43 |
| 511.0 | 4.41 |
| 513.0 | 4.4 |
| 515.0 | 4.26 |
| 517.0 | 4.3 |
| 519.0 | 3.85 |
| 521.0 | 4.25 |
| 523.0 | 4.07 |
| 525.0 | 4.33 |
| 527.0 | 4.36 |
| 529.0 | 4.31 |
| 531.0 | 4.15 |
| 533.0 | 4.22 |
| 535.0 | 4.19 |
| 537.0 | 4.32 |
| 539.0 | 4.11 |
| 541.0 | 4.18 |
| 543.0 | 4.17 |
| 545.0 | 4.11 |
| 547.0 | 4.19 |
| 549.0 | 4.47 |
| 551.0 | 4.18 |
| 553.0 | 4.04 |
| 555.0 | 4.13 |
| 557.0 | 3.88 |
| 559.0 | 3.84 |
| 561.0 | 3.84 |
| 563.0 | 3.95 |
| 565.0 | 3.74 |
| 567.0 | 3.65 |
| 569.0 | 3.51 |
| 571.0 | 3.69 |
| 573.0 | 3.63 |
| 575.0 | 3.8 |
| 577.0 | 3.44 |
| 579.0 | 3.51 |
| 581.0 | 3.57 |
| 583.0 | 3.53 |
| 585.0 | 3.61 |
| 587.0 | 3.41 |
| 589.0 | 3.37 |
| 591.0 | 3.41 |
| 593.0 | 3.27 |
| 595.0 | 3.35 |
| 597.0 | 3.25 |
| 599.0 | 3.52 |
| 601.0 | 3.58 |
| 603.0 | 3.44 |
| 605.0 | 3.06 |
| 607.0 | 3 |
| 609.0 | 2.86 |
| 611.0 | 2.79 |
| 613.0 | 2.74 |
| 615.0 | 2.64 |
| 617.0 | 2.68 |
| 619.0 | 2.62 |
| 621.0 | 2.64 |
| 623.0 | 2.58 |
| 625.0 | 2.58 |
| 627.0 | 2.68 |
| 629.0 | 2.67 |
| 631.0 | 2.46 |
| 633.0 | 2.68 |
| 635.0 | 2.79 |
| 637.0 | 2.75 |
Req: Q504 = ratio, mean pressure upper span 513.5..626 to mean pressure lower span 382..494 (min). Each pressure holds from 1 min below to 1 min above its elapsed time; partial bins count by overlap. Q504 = 0.7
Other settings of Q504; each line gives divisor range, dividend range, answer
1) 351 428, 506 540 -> 0.75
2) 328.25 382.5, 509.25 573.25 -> 0.67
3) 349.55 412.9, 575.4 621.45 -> 0.56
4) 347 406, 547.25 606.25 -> 0.63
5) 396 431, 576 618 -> 0.60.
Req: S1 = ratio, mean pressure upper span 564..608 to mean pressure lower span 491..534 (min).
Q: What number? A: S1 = 0.77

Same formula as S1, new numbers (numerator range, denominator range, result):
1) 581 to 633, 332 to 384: 0.50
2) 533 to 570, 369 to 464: 0.73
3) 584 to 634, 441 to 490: 0.51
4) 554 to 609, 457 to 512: 0.64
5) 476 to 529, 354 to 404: 0.84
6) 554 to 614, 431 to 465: 0.61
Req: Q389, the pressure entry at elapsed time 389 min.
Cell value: 5.35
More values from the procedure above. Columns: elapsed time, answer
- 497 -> 5.16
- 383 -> 5.37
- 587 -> 3.41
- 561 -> 3.84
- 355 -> 6.56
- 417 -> 5.4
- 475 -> 6.31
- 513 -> 4.4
